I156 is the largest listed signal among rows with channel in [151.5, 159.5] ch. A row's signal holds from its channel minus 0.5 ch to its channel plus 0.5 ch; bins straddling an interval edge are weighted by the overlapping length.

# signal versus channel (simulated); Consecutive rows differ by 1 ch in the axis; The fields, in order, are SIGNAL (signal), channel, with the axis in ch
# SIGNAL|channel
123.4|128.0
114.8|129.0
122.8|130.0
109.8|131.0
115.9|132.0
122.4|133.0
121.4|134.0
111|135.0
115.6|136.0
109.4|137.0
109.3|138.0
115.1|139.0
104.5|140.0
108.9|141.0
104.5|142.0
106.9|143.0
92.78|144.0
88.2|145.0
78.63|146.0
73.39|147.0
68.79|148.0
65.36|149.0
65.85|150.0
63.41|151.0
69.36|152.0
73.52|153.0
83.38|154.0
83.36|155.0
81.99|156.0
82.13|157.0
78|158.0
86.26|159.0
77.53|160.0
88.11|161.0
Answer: 86.26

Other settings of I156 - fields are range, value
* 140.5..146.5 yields 108.9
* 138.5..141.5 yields 115.1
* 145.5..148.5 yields 78.63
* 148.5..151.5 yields 65.85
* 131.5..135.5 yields 122.4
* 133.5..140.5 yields 121.4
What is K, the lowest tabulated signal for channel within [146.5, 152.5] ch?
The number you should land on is 63.41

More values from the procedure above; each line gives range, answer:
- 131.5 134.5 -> 115.9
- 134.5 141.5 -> 104.5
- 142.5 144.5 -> 92.78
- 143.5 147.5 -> 73.39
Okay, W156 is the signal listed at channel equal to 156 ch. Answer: 81.99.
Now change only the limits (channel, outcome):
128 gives 123.4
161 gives 88.11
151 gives 63.41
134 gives 121.4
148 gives 68.79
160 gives 77.53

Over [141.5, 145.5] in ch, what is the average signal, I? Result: 98.1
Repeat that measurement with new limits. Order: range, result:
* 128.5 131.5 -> 116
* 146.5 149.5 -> 69.2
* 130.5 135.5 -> 116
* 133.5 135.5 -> 116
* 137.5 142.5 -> 108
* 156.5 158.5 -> 80.1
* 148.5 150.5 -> 65.6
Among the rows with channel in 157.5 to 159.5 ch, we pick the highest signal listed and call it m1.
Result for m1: 86.26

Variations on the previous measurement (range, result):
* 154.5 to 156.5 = 83.36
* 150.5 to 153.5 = 73.52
